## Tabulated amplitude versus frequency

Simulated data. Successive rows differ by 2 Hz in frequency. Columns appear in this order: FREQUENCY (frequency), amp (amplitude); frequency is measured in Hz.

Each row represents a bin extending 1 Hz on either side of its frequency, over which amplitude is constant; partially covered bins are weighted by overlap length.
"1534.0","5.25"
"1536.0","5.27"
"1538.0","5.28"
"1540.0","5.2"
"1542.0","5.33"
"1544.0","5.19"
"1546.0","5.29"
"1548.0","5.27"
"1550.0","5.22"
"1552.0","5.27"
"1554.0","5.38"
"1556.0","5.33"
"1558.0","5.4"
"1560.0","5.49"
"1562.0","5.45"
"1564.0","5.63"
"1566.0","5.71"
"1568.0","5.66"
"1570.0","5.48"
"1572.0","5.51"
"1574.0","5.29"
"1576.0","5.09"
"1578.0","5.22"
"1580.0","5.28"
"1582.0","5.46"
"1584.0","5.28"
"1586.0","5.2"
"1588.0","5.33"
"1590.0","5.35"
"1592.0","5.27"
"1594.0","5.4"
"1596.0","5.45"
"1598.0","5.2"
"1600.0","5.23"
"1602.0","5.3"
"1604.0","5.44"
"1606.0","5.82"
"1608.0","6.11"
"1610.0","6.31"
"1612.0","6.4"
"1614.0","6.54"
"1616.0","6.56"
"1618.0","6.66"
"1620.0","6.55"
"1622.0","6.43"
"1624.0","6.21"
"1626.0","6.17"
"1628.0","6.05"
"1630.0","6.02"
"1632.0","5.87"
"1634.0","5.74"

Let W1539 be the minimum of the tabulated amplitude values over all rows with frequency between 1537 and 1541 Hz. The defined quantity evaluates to 5.2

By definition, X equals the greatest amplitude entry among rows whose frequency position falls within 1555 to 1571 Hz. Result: 5.71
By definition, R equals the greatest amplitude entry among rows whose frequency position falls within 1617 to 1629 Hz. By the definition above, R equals 6.66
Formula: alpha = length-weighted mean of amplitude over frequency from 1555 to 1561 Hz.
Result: 5.41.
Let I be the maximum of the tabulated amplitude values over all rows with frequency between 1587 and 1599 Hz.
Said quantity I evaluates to 5.45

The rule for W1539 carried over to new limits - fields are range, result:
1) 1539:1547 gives 5.19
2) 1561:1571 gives 5.45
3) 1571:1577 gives 5.09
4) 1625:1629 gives 6.05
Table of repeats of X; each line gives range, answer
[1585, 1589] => 5.33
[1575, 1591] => 5.46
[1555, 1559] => 5.4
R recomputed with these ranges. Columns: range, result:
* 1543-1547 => 5.29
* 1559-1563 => 5.49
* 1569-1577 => 5.51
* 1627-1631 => 6.05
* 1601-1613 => 6.4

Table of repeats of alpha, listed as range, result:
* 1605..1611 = 6.08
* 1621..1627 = 6.27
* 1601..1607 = 5.52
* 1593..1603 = 5.32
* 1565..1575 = 5.53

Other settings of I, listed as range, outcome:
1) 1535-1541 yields 5.28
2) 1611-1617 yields 6.56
